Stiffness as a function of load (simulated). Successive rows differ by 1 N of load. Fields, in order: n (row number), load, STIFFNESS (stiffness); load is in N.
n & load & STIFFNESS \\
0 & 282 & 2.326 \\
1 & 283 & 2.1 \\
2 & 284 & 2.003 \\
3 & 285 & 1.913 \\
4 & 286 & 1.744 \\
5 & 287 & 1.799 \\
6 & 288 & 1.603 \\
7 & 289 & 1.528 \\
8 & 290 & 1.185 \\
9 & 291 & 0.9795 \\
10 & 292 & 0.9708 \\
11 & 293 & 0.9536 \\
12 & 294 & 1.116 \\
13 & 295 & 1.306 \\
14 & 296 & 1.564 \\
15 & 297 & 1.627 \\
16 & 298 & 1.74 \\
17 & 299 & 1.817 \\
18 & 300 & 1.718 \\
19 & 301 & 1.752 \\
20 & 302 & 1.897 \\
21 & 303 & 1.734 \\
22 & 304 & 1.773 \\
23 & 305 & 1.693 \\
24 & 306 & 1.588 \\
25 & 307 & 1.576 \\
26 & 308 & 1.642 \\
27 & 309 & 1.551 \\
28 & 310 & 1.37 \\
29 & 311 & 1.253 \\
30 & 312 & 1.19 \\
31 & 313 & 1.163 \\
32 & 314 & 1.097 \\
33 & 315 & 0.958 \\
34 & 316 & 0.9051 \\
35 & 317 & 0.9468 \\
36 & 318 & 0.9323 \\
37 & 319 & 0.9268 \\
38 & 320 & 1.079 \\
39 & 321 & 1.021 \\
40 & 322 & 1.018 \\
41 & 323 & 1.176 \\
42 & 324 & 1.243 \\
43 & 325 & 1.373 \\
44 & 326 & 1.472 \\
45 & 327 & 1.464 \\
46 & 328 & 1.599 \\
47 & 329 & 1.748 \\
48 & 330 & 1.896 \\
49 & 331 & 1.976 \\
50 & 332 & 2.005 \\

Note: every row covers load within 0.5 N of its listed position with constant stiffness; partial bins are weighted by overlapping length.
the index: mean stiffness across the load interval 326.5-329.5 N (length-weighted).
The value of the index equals 1.6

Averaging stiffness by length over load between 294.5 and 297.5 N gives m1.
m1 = 1.5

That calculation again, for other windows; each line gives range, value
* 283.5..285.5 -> 1.96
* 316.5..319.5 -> 0.935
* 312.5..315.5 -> 1.07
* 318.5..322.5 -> 1.01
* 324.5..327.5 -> 1.44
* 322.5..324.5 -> 1.21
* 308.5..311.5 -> 1.39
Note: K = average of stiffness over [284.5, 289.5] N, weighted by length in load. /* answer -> 1.72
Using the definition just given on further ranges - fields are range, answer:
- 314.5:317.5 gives 0.937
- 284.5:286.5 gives 1.83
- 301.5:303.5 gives 1.82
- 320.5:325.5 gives 1.17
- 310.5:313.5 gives 1.2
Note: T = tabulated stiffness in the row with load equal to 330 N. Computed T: 1.896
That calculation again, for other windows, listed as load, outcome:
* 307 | 1.576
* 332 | 2.005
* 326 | 1.472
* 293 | 0.9536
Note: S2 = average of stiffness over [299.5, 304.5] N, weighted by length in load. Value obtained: 1.77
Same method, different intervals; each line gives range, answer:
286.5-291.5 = 1.42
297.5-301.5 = 1.76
